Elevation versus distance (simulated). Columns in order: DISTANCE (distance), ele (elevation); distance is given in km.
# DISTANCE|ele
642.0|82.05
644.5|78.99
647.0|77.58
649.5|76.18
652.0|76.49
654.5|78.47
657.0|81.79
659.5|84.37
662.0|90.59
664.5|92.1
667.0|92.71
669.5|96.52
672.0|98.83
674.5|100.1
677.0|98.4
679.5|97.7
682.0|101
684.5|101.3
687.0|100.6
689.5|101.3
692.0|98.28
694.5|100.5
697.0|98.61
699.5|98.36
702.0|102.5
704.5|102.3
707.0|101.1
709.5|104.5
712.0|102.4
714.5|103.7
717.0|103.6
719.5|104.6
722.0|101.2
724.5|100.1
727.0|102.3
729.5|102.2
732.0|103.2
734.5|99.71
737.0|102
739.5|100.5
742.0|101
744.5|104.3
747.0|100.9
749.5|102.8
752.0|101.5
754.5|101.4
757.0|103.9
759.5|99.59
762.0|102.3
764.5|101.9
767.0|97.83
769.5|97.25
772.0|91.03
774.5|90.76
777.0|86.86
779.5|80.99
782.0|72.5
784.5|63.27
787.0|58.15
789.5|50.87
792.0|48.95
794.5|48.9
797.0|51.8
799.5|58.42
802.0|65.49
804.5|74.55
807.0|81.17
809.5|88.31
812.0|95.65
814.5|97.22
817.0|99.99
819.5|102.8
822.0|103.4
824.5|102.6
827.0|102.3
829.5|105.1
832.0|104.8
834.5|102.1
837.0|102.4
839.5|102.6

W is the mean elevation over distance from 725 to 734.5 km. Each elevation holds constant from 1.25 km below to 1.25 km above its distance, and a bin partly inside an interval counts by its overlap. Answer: 102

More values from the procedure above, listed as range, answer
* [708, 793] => 93.9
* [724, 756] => 102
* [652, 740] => 98.2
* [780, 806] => 60.1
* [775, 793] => 67.2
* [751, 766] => 102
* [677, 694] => 99.9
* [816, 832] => 103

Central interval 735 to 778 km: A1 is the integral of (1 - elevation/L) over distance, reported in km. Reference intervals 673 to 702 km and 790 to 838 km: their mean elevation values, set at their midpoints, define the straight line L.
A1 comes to -3.4 km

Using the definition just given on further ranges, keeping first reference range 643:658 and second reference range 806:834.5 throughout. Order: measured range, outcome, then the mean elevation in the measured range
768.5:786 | 2.0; 82.7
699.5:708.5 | -1.8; 102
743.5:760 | -2.1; 102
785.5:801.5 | 7.0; 53.6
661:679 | -3.4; 95.8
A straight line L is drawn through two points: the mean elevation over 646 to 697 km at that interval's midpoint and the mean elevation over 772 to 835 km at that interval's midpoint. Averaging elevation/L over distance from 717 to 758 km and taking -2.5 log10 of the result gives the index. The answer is -0.17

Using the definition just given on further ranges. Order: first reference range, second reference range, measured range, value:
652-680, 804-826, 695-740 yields -0.11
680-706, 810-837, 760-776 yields 0.04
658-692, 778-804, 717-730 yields -0.25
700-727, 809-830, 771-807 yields 0.43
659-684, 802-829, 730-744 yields -0.07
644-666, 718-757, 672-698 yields -0.12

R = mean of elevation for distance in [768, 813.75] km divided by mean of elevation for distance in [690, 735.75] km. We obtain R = 0.7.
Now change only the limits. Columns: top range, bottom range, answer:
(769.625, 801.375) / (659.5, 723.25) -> 0.68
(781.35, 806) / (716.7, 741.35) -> 0.58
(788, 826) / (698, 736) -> 0.76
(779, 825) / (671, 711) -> 0.75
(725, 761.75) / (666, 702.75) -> 1.03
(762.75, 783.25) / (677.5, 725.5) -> 0.89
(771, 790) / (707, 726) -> 0.73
